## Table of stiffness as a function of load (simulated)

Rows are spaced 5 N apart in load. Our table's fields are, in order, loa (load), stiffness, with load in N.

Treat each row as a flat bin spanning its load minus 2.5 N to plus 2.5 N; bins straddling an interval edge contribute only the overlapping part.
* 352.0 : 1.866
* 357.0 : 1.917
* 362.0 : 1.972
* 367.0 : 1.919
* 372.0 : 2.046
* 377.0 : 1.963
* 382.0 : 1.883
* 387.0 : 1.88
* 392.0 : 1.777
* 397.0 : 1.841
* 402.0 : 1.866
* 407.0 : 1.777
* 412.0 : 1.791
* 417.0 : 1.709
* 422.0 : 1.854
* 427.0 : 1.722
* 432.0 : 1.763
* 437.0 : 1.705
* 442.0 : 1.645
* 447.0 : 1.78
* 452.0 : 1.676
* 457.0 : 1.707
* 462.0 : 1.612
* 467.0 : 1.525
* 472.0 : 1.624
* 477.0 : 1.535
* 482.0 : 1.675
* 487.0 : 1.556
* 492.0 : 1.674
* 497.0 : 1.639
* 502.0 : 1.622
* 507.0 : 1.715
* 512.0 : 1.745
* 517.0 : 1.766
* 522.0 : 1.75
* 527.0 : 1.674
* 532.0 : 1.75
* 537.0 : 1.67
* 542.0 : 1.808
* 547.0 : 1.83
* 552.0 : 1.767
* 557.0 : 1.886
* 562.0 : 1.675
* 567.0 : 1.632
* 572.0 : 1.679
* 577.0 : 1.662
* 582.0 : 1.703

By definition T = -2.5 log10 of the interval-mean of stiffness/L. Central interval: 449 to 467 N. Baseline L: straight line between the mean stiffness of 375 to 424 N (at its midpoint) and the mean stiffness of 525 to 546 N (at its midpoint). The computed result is 0.09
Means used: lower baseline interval 1.83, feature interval 1.65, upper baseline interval 1.73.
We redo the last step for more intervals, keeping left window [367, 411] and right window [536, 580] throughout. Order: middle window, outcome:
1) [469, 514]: 0.10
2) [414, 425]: 0.04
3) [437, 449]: 0.08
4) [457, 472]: 0.14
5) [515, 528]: 0.02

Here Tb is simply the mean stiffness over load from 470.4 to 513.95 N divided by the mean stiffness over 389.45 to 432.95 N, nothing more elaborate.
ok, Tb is 0.92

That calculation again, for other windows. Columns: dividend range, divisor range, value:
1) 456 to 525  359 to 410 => 0.87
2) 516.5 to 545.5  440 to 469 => 1.05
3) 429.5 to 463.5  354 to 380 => 0.87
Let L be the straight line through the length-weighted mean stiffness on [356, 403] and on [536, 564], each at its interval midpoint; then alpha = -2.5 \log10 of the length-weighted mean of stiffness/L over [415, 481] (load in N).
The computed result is 0.11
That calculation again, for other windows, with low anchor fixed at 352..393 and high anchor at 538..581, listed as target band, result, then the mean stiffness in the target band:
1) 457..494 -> 0.136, 1.61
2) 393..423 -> 0.050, 1.8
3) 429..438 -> 0.075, 1.74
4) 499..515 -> 0.059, 1.69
